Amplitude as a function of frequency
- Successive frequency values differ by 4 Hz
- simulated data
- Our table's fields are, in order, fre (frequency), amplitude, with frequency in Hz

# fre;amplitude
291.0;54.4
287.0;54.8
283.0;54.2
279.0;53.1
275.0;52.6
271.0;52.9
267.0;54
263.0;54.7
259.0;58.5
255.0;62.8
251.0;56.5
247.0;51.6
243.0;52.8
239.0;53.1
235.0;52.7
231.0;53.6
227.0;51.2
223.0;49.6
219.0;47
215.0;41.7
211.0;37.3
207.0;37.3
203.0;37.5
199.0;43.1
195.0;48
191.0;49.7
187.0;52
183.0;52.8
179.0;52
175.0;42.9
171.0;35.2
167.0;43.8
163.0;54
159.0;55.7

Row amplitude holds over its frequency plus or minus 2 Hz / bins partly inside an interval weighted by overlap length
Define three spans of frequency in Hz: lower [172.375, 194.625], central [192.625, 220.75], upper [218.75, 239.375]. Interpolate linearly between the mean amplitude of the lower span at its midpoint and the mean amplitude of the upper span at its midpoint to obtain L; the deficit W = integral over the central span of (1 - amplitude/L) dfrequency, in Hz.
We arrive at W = 4.8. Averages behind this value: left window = 49.3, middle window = 41.8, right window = 51.4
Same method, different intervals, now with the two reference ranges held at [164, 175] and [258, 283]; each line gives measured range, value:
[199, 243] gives 1.6 Hz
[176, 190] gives -2.7 Hz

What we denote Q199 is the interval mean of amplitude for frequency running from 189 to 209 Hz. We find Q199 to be 43.1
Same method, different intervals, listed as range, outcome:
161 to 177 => 44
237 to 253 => 53.5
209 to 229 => 45.4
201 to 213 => 37.4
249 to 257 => 59.6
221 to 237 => 51.8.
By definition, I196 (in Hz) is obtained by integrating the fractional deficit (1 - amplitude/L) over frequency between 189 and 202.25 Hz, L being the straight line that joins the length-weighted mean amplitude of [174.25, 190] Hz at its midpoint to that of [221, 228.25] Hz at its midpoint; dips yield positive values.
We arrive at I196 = 1.2 Hz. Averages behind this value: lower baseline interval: 50.5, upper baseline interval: 50.3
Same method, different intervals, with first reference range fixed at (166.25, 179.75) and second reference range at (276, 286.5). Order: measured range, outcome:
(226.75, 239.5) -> -1.05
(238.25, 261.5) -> -2.52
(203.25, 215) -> 2.10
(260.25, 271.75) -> -0.47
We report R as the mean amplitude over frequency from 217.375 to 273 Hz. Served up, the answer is 53.7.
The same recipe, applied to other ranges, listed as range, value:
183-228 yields 45.2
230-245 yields 53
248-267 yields 57.3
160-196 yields 48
